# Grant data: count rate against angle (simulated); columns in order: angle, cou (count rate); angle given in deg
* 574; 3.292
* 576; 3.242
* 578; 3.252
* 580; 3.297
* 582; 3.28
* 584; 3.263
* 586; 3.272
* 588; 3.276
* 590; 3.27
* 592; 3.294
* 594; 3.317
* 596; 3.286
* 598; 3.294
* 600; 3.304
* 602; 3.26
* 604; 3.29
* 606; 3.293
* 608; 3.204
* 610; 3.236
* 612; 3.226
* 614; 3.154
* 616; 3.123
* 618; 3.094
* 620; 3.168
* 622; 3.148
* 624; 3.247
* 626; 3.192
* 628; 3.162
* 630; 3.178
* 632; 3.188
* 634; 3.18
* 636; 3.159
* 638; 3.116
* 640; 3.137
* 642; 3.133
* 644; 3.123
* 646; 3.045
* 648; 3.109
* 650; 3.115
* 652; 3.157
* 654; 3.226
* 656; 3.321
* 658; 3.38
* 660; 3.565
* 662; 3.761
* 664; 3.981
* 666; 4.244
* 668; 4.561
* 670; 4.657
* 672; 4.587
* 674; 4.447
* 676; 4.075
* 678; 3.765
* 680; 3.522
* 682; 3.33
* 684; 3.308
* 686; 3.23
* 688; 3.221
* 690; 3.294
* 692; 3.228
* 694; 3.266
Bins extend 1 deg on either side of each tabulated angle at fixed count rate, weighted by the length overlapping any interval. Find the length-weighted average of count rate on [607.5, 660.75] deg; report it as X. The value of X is 3.19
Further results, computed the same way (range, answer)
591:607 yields 3.29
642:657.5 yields 3.16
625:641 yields 3.16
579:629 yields 3.24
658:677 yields 4.17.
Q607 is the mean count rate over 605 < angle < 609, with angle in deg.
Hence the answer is 3.25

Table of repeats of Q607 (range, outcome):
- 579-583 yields 3.29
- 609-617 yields 3.18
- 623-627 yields 3.22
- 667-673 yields 4.6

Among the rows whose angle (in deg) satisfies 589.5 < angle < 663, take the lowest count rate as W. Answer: 3.045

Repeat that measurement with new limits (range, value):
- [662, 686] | 3.23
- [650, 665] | 3.115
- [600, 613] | 3.204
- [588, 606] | 3.26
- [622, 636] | 3.148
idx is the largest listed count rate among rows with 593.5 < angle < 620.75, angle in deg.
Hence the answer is 3.317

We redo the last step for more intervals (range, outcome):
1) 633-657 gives 3.321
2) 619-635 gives 3.247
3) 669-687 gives 4.657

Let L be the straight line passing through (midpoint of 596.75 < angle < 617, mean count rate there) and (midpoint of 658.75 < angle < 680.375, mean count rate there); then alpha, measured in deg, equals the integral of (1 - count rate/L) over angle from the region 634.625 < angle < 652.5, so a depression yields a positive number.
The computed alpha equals 3.0 deg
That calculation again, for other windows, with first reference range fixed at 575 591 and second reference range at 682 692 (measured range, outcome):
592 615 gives 0.05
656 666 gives -1.31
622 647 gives 0.86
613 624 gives 0.41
